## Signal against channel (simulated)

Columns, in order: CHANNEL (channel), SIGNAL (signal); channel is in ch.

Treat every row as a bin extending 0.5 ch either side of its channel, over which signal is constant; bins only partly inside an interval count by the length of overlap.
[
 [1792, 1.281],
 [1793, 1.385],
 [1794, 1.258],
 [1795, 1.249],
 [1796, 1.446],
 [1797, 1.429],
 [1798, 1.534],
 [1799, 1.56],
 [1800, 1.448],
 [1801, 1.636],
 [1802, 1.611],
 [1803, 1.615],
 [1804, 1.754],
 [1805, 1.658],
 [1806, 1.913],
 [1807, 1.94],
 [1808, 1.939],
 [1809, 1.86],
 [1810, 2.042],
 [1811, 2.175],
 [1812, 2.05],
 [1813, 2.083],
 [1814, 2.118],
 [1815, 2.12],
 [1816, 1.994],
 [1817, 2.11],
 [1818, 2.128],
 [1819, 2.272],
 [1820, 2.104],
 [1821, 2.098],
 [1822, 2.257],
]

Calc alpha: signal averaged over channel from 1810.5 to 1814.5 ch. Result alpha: 2.11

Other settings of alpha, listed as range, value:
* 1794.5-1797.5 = 1.37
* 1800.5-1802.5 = 1.62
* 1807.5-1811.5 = 2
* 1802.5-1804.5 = 1.68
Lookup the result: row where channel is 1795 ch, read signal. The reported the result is 1.249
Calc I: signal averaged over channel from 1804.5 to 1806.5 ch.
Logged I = 1.79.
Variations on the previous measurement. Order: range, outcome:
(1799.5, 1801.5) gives 1.54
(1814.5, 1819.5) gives 2.12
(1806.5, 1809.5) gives 1.91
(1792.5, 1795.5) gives 1.3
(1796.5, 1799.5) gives 1.51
